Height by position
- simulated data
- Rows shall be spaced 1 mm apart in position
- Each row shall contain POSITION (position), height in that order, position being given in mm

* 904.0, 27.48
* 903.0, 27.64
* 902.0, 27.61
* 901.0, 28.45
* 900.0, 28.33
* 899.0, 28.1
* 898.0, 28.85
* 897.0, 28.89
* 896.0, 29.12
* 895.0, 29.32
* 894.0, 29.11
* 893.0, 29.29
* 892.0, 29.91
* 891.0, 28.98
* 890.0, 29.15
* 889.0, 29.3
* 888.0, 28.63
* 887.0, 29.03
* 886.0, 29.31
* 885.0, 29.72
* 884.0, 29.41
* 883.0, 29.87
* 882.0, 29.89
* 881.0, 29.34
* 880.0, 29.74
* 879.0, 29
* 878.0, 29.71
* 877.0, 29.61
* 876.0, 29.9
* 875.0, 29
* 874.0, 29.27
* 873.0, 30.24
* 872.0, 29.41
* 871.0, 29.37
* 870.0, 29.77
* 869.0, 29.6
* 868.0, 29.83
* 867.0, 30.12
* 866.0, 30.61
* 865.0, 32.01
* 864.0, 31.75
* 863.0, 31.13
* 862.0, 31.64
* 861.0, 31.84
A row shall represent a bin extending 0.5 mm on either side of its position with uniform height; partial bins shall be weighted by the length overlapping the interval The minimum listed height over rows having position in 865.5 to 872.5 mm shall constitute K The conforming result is 29.37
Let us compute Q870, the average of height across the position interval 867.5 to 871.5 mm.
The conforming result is 29.6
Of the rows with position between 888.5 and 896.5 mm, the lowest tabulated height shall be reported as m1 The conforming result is 28.98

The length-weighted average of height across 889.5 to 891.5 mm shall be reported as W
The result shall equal 29.1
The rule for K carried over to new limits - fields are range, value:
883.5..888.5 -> 28.63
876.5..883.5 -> 29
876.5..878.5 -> 29.61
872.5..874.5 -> 29.27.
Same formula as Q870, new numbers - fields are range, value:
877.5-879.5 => 29.4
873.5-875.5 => 29.1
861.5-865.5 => 31.6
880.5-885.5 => 29.6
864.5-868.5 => 30.6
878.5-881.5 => 29.4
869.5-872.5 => 29.5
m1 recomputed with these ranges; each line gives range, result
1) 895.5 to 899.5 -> 28.1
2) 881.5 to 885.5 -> 29.41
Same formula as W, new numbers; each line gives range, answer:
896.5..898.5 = 28.9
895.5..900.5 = 28.7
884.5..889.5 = 29.2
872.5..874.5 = 29.8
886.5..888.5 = 28.8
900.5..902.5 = 28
